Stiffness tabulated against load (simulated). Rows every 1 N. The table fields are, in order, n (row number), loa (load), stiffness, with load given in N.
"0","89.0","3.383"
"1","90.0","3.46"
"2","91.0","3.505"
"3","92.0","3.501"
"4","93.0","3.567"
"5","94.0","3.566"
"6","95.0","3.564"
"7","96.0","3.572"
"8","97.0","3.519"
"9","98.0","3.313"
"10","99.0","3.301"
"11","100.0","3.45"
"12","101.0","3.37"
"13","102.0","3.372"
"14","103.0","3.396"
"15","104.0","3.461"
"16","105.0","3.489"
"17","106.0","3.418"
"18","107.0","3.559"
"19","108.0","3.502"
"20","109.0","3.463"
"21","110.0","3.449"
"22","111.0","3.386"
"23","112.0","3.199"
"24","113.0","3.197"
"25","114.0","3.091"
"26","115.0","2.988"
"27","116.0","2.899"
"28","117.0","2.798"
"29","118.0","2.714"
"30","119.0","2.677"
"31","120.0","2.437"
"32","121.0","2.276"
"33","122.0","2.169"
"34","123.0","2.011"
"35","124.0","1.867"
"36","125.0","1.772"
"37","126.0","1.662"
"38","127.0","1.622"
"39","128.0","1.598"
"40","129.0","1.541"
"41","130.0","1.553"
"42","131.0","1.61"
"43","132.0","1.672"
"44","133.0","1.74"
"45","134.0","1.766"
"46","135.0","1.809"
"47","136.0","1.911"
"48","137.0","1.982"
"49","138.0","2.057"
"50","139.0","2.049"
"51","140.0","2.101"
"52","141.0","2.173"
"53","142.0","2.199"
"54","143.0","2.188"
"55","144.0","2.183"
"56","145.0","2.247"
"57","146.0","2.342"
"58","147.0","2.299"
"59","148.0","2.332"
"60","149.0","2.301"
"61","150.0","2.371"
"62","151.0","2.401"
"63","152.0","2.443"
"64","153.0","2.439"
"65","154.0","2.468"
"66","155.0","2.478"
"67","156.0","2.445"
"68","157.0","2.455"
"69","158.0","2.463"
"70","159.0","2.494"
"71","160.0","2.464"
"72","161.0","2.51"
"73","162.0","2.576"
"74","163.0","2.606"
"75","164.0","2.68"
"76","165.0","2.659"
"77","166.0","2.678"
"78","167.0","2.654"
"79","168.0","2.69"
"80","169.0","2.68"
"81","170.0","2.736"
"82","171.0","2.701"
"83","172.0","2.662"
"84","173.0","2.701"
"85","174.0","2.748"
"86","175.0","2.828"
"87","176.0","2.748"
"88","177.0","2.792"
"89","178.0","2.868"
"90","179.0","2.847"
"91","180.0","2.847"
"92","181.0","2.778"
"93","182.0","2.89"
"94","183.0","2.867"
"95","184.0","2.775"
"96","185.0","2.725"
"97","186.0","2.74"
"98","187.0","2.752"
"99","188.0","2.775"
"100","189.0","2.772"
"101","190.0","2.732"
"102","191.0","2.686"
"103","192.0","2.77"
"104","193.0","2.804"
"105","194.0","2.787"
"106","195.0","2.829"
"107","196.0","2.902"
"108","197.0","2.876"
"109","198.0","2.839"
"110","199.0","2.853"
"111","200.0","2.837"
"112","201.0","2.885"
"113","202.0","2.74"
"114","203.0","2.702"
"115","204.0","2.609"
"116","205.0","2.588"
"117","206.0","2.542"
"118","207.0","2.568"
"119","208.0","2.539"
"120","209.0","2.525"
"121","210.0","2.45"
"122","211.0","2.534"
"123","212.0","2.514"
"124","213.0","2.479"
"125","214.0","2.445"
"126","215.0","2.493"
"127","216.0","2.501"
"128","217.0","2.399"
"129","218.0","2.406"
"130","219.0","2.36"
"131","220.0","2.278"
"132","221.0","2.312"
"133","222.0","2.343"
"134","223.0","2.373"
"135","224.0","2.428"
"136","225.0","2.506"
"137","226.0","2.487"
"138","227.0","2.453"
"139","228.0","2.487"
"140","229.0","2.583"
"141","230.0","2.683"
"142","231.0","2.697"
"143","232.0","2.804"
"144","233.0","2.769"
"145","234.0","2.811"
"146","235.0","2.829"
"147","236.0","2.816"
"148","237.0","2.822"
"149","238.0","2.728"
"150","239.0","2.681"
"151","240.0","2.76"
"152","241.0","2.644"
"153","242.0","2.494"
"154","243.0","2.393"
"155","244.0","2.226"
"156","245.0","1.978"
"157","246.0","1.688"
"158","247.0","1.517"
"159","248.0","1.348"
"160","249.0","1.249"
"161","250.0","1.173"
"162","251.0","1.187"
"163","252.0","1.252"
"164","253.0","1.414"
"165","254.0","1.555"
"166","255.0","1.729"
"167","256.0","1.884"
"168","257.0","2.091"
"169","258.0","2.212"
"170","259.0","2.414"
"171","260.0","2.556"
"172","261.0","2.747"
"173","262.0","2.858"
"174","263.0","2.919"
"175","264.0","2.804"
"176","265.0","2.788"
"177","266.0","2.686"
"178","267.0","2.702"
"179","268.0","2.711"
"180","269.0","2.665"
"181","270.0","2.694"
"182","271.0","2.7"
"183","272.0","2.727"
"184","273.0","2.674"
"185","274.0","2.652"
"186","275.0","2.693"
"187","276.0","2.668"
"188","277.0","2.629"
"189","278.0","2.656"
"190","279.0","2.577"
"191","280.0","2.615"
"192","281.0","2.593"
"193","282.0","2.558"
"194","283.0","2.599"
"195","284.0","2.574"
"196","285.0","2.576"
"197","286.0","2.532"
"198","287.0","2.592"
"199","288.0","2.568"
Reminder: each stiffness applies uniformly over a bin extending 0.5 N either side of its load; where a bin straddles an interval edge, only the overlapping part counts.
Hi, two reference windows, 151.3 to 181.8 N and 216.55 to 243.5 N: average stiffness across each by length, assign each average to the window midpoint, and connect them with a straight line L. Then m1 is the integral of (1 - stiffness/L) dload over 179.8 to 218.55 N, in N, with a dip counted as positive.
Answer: -1.2 N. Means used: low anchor 2.64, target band 2.68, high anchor 2.57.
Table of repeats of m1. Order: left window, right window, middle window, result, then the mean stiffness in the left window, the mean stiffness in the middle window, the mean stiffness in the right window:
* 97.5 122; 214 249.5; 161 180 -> 0.48 N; 3.15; 2.71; 2.41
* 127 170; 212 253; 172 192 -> -4.47 N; 2.24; 2.78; 2.31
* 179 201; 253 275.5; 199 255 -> 6.27 N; 2.8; 2.36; 2.5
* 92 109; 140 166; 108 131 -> 4.72 N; 3.46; 2.48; 2.41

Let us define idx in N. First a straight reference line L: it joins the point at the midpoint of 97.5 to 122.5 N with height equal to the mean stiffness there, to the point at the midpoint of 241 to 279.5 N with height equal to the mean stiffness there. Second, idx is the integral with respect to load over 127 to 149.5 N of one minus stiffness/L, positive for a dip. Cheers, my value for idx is 7.5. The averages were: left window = 3.13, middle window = 1.98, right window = 2.27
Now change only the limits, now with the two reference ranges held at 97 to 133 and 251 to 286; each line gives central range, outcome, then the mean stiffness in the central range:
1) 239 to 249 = 1.6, 2.1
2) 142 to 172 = 1.9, 2.48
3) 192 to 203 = -1.1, 2.83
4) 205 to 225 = 0.8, 2.45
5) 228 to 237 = -0.8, 2.74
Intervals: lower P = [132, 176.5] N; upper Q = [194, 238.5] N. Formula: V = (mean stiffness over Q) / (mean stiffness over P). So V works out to 1.09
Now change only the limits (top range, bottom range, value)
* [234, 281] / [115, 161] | 1.08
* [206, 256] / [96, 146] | 0.90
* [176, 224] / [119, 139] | 1.42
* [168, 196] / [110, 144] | 1.25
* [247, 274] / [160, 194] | 0.81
